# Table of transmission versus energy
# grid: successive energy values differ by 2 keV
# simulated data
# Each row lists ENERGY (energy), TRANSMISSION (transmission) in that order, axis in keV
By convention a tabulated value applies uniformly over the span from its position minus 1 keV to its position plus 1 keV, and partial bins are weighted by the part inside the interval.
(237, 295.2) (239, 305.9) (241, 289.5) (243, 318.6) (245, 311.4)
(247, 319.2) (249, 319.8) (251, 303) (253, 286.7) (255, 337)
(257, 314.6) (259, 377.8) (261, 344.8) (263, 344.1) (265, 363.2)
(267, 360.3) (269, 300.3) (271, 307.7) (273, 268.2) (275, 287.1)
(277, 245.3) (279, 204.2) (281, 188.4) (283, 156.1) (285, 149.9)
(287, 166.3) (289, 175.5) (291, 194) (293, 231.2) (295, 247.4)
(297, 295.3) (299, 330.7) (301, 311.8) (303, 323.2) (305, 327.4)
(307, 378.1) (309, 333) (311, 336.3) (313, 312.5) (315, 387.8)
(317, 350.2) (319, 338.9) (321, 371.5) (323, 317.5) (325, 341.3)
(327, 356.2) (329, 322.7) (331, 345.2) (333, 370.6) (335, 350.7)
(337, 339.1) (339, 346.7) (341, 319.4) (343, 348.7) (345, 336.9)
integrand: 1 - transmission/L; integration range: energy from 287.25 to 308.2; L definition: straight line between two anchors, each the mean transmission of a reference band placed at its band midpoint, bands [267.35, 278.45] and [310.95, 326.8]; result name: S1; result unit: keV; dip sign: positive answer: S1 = 2.7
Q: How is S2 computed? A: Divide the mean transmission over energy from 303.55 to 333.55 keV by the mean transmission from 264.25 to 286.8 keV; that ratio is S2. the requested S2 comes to 1.36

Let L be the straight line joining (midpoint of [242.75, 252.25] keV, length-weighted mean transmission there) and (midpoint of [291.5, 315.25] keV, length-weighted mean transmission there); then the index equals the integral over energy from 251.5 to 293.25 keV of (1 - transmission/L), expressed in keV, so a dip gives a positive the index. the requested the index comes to 6.0 keV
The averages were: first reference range 313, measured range 268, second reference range 313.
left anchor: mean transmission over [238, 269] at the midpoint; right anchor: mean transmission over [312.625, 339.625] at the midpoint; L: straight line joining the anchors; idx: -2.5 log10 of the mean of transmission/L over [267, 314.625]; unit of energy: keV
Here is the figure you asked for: 0.25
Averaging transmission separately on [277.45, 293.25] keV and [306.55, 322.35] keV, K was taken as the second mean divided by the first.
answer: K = 1.9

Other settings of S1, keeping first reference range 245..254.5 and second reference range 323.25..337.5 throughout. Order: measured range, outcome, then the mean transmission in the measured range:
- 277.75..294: 7.1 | 184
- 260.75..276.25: -0.1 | 320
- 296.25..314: 0.3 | 328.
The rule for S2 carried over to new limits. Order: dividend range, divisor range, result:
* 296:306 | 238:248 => 1.03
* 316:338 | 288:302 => 1.36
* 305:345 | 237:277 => 1.09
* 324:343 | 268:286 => 1.47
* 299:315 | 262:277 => 1.07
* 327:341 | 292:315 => 1.09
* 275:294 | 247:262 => 0.60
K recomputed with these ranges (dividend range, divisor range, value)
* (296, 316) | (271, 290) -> 1.59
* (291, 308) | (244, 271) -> 0.91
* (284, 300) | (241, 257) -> 0.72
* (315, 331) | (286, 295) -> 1.75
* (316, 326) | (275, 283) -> 1.60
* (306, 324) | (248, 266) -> 1.05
